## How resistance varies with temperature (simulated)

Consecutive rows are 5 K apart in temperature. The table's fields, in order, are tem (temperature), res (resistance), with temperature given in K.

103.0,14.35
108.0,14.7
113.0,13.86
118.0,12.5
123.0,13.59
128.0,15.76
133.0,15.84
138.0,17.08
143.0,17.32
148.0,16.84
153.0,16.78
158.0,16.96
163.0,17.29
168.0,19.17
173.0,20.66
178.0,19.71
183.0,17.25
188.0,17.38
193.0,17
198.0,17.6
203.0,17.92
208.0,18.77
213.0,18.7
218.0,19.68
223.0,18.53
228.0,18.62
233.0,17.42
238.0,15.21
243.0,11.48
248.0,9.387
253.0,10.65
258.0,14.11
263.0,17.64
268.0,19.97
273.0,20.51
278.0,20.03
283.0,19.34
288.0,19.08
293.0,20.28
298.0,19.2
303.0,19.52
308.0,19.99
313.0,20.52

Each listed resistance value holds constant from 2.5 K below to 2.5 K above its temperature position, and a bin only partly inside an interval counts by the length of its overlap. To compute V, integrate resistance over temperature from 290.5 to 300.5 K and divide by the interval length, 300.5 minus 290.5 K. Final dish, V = 19.7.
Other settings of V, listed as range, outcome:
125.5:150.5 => 16.6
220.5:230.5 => 18.6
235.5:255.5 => 11.7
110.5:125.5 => 13.3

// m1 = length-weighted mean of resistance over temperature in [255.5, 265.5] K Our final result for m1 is 15.9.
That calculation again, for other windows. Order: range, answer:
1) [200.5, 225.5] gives 18.7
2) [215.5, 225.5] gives 19.1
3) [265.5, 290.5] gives 19.8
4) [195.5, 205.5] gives 17.8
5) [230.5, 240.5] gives 16.3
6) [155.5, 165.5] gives 17.1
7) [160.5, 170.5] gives 18.2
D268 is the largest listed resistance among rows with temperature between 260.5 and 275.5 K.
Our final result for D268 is 20.51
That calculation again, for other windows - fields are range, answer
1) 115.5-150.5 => 17.32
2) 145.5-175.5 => 20.66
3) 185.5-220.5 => 19.68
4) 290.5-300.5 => 20.28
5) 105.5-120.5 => 14.7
